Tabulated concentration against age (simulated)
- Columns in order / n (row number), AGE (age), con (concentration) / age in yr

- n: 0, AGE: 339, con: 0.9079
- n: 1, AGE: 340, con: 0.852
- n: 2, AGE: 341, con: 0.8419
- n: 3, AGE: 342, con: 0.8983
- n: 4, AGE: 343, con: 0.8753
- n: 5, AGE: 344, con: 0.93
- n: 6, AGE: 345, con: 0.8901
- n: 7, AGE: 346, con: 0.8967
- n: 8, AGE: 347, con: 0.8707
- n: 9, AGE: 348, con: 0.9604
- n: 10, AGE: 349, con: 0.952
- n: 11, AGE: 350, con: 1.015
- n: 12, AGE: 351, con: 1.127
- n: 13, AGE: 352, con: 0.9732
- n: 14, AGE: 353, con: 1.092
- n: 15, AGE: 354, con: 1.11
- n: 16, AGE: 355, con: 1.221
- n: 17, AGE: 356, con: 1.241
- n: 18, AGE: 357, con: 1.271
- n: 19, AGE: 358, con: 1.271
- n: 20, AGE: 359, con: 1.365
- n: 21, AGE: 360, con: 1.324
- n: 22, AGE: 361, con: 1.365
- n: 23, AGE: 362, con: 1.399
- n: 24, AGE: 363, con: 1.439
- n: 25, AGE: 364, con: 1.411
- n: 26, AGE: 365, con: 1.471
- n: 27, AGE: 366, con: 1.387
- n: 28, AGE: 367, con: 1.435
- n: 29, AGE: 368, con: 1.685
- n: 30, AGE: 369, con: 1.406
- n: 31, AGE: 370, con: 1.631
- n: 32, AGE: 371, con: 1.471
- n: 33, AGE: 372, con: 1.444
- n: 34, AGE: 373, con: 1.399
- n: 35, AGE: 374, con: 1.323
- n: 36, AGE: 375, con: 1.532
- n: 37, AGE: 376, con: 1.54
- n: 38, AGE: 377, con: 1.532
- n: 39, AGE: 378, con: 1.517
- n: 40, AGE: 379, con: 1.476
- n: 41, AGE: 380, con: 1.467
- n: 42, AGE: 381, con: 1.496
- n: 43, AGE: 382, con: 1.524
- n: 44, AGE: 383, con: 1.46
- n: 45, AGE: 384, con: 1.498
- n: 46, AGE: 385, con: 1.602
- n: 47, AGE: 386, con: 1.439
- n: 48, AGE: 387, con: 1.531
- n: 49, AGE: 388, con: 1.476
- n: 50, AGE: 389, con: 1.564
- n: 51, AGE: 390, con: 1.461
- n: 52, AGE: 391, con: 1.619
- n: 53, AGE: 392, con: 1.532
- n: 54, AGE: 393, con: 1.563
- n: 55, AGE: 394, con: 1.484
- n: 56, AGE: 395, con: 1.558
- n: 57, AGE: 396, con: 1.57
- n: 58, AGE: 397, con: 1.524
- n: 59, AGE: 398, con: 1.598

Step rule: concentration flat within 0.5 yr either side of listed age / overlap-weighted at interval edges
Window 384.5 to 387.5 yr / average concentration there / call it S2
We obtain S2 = 1.52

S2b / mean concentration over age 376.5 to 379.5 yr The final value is 1.51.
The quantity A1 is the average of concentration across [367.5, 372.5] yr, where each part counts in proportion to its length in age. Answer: 1.53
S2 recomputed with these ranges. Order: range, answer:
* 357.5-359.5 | 1.32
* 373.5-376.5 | 1.46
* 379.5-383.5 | 1.49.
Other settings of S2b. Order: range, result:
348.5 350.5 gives 0.983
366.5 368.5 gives 1.56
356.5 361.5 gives 1.32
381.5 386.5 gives 1.5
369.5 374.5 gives 1.45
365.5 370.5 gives 1.51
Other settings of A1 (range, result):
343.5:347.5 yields 0.897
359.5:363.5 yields 1.38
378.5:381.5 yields 1.48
